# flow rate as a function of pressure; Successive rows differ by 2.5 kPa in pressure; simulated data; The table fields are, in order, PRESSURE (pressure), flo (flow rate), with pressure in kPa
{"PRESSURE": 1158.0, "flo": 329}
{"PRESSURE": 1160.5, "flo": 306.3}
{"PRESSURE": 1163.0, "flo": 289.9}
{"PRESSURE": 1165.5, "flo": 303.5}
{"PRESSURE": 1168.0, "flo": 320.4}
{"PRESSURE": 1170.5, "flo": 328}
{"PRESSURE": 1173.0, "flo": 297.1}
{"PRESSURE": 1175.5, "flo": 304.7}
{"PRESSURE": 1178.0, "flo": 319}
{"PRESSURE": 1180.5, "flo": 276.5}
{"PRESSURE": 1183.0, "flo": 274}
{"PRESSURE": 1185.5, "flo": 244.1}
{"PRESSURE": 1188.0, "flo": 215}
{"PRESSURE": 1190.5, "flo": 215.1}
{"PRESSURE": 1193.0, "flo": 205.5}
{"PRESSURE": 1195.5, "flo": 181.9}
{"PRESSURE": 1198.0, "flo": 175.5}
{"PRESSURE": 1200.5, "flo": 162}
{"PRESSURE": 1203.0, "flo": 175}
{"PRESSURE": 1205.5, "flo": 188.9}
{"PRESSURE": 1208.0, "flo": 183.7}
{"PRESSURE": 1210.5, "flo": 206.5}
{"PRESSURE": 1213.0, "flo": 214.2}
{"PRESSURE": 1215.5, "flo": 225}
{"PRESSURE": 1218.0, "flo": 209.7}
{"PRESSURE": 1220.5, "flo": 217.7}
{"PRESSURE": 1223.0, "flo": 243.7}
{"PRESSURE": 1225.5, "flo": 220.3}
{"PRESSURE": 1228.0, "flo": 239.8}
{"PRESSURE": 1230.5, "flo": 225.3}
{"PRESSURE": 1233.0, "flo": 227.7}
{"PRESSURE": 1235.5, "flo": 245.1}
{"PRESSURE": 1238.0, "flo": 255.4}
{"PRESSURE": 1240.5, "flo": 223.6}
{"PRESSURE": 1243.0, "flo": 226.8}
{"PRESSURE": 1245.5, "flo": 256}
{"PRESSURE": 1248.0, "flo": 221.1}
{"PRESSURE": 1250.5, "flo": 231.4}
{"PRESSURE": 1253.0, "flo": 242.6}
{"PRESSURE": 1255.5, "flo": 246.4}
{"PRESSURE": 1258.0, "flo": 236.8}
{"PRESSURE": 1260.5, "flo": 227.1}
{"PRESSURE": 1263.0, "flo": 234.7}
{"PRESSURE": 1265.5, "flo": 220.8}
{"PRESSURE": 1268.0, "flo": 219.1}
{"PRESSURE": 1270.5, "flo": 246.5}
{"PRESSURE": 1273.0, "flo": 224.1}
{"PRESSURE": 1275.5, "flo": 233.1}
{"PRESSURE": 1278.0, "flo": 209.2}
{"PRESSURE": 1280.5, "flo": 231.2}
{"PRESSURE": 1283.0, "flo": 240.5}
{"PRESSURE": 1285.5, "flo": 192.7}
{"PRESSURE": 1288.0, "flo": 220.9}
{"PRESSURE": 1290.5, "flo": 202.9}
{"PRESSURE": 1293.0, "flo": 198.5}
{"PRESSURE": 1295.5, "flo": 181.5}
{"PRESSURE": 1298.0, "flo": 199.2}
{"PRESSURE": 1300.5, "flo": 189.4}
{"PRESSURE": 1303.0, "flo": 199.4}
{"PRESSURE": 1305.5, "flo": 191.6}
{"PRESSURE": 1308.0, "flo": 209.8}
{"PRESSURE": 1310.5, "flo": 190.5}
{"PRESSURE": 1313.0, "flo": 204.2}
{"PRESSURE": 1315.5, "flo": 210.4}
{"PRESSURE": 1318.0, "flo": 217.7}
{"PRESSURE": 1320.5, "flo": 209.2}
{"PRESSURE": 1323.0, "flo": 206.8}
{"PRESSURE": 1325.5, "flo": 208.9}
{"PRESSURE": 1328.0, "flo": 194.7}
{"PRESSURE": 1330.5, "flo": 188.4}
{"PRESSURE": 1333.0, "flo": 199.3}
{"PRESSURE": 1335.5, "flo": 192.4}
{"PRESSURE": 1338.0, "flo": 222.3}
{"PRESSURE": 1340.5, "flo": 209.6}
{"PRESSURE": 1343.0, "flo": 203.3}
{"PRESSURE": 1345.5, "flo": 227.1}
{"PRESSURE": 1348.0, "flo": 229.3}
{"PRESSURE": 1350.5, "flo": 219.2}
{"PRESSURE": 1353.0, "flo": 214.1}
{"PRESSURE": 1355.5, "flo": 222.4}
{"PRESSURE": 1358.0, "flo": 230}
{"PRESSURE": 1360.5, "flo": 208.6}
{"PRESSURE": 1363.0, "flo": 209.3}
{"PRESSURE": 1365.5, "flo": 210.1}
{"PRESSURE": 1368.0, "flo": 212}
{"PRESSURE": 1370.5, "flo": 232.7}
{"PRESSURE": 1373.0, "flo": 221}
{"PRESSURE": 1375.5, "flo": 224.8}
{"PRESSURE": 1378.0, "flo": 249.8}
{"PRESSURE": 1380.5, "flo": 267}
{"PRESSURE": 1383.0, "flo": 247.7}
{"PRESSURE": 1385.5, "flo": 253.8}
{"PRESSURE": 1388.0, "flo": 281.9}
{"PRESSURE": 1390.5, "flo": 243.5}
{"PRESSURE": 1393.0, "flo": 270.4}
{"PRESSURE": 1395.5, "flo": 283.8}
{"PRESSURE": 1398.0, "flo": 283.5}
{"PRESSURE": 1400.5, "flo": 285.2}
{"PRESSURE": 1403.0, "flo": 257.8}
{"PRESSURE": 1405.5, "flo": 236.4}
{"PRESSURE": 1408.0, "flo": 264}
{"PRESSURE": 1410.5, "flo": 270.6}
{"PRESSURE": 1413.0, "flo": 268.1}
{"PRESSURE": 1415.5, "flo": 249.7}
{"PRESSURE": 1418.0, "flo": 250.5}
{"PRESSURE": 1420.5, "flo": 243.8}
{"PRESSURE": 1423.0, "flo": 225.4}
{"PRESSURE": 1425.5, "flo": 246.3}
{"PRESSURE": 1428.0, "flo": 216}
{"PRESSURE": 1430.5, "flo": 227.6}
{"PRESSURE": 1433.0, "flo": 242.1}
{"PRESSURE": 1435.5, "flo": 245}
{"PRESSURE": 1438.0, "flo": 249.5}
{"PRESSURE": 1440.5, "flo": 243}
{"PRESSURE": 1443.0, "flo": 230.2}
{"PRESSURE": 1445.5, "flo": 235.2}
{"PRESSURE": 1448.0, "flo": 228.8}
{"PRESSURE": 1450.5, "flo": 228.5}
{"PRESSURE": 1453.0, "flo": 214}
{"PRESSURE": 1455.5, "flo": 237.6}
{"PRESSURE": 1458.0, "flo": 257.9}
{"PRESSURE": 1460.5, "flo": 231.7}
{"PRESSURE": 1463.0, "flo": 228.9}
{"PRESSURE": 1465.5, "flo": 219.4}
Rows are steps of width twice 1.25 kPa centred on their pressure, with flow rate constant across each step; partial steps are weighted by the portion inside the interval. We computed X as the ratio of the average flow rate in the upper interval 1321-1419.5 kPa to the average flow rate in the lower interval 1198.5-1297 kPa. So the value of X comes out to 1.1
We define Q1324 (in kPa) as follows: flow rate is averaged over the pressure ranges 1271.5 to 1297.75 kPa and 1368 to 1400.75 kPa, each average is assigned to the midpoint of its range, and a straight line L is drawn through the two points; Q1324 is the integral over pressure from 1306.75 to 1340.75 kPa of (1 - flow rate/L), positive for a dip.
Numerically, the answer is 3.7 kPa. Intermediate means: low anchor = 213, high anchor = 255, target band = 204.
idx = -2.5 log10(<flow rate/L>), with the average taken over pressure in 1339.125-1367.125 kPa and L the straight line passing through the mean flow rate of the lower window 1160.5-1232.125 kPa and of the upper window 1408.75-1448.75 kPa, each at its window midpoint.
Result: 0.117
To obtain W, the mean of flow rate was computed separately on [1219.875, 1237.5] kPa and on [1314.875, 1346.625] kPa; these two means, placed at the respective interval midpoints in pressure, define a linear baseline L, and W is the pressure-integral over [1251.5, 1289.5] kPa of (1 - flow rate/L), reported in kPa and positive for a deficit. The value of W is -1.0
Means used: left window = 233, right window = 207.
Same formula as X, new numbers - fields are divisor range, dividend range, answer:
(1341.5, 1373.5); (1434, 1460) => 1.09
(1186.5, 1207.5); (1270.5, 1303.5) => 1.11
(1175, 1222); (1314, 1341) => 0.94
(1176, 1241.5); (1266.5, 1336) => 0.93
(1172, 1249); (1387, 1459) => 1.09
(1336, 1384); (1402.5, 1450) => 1.09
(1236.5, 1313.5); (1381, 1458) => 1.13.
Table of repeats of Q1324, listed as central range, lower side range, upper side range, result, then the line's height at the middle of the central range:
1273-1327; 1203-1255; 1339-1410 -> 5.67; 232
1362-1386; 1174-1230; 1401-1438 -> 0.94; 242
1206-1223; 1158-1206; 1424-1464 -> 2.77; 252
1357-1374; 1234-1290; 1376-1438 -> 2.06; 247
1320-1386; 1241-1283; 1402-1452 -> 5.31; 238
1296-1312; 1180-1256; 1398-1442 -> 2.54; 233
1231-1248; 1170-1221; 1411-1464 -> -0.52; 230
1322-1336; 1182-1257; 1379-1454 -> 2.24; 236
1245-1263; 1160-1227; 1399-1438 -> 0.45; 242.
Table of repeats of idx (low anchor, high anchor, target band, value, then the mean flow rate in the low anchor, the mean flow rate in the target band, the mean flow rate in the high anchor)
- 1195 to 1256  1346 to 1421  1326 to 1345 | 0.17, 218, 203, 245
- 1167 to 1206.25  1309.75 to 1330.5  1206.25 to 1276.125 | -0.01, 243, 228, 205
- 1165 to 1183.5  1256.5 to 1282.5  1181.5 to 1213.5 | 0.37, 304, 203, 229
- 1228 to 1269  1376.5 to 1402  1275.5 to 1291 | 0.11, 234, 218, 266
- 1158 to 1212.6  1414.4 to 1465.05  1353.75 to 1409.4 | -0.03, 248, 245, 236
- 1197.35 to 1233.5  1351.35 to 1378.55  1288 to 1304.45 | 0.09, 208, 197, 221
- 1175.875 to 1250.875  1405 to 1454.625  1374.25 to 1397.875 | -0.10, 224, 259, 241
